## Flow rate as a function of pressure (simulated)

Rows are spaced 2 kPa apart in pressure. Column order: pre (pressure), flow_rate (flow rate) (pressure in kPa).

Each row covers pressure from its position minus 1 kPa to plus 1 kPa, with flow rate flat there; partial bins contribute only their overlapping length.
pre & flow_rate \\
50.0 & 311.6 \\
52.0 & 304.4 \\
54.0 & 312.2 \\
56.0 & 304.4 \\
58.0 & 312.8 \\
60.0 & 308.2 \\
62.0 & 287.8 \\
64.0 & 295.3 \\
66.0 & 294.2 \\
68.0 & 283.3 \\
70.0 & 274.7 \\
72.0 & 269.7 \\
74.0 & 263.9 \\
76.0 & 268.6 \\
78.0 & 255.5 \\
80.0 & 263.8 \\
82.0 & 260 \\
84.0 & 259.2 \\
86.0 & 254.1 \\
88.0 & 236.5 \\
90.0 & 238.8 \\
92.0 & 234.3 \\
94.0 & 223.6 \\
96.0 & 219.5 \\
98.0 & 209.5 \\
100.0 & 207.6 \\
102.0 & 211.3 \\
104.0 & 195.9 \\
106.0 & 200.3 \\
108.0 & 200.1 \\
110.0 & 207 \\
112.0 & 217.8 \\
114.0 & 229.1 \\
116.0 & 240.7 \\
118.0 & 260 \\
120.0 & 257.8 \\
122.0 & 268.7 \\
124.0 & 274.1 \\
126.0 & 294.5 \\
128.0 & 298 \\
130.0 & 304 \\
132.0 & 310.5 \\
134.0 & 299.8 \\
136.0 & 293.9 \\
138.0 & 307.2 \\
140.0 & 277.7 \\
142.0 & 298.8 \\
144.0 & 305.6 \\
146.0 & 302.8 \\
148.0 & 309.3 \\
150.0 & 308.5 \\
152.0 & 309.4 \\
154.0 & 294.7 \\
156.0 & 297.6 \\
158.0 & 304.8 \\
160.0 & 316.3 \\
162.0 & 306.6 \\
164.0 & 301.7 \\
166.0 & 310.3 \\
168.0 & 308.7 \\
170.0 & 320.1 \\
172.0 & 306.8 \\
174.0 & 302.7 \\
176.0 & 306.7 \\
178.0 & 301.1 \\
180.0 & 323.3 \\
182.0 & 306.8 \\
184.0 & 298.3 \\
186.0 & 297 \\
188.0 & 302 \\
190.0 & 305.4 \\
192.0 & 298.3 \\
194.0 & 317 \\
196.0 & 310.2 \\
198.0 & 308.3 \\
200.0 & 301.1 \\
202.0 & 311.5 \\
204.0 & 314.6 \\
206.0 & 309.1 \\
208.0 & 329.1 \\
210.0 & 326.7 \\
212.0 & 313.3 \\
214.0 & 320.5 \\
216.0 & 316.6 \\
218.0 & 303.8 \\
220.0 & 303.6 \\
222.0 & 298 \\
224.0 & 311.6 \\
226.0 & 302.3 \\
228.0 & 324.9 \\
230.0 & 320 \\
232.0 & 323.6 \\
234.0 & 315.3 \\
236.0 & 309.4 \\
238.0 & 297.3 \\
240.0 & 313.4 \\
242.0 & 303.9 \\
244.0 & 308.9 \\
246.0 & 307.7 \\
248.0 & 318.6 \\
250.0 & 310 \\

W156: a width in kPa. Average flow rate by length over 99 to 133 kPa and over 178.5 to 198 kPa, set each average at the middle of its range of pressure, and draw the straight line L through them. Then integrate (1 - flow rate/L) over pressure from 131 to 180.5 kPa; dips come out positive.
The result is -4.63 kPa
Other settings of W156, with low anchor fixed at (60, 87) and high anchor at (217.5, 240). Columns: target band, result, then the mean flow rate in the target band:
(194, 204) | -0.2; 309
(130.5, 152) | -0.9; 302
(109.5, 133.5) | 1.6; 265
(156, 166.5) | -0.5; 307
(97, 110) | 3.5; 204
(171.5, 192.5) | -0.4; 304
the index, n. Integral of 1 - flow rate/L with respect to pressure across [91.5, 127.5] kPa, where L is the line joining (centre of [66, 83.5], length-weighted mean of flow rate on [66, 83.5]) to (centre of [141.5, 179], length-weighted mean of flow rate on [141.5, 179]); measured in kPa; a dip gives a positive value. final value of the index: 6.7 kPa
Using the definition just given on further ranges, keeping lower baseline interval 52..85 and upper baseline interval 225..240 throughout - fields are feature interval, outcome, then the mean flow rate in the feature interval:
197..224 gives -0.2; 312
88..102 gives 3.2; 222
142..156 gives -0.3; 304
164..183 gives -0.4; 309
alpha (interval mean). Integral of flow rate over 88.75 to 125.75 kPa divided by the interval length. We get 229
